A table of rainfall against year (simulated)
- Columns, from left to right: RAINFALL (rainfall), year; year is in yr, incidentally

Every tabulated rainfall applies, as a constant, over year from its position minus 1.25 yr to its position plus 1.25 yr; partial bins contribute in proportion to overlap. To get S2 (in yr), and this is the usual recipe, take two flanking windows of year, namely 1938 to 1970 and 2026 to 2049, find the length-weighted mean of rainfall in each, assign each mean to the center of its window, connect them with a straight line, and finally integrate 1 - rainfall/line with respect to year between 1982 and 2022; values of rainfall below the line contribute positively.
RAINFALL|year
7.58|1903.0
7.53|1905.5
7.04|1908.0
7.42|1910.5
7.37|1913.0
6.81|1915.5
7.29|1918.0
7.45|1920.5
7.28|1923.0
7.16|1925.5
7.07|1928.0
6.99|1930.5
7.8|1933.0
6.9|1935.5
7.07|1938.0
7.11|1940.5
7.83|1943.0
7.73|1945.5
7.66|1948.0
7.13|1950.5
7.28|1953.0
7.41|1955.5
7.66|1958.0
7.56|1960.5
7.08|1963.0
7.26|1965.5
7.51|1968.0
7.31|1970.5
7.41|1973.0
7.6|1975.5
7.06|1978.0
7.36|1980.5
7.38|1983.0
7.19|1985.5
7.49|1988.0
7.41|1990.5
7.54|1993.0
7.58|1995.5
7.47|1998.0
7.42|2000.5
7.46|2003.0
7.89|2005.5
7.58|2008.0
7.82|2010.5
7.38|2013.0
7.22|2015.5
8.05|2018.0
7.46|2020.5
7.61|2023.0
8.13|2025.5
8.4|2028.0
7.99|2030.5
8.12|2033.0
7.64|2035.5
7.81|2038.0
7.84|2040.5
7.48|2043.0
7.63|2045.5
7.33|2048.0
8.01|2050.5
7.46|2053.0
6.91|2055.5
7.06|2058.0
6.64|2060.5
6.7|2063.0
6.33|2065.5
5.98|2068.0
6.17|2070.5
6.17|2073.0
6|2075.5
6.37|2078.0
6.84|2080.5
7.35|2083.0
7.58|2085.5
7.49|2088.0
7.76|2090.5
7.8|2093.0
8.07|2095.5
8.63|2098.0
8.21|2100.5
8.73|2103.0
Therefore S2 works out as 0.7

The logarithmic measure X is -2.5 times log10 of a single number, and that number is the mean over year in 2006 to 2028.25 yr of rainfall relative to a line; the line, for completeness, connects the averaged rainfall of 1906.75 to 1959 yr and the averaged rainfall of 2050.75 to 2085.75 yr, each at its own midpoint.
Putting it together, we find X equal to -0.12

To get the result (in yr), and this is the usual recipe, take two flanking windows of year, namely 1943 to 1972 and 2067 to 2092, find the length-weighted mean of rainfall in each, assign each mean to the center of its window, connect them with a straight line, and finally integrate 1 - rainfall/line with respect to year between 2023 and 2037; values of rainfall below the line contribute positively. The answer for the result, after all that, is -1.91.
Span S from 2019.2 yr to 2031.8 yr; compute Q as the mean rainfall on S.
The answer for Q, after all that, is 7.92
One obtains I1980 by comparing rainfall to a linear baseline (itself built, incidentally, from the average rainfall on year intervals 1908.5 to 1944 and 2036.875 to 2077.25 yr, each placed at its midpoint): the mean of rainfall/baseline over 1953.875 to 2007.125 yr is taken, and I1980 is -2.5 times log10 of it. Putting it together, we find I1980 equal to -0.05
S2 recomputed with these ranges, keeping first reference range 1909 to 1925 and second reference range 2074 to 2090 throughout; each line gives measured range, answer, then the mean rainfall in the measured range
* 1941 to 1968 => -1.0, 7.45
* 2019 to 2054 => -3.7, 7.78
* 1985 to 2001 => -0.7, 7.46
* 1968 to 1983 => -0.4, 7.36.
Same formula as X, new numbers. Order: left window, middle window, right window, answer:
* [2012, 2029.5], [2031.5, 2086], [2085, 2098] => 0.11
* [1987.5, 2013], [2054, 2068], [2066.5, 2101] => 0.09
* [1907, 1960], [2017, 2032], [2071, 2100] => -0.09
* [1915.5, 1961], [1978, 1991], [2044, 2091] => -0.02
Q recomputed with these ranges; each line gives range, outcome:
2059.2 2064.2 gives 6.67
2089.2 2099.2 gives 8.06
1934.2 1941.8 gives 7.04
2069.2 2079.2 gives 6.18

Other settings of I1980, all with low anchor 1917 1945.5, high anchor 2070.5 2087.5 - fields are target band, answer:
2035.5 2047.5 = -0.12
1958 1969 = -0.03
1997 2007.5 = -0.08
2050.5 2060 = -0.06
